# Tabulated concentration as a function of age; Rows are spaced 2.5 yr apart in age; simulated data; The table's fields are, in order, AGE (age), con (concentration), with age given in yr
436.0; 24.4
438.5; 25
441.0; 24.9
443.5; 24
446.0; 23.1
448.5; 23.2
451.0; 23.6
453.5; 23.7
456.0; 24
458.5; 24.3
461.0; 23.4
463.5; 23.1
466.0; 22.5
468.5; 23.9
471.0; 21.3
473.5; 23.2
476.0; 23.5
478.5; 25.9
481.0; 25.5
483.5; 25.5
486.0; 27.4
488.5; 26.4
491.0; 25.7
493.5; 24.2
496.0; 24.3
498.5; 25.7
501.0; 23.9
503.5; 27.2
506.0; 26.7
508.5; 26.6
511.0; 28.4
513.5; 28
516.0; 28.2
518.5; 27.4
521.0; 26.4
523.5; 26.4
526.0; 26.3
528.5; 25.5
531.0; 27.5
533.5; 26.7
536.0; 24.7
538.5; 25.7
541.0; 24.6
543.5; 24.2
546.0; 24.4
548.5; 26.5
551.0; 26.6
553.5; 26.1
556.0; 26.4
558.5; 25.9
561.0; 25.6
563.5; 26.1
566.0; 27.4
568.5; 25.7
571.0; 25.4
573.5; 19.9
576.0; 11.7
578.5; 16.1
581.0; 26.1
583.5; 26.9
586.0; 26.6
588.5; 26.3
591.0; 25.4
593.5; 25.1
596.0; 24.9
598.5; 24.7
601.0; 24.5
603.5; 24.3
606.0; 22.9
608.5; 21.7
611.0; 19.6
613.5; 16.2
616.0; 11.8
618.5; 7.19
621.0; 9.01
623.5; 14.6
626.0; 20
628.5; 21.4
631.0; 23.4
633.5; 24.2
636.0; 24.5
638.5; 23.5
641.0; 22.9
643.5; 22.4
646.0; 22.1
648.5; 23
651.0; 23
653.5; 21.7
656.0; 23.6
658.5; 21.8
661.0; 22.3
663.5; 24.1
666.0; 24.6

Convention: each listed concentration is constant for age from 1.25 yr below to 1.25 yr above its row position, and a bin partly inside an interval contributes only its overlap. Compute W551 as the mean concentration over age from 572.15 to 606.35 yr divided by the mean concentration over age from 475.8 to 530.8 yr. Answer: 0.89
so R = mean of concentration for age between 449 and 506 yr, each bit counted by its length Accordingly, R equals 24.5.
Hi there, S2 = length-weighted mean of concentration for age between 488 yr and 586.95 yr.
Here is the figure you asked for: 25.3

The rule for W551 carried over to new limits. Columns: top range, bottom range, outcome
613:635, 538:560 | 0.65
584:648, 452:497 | 0.87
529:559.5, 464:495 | 1.05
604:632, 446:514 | 0.69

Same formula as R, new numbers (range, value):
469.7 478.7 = 23.2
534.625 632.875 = 22.5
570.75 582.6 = 19.6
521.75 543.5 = 25.8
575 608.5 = 23.5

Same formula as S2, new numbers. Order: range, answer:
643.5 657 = 22.6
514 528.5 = 26.9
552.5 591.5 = 24.2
